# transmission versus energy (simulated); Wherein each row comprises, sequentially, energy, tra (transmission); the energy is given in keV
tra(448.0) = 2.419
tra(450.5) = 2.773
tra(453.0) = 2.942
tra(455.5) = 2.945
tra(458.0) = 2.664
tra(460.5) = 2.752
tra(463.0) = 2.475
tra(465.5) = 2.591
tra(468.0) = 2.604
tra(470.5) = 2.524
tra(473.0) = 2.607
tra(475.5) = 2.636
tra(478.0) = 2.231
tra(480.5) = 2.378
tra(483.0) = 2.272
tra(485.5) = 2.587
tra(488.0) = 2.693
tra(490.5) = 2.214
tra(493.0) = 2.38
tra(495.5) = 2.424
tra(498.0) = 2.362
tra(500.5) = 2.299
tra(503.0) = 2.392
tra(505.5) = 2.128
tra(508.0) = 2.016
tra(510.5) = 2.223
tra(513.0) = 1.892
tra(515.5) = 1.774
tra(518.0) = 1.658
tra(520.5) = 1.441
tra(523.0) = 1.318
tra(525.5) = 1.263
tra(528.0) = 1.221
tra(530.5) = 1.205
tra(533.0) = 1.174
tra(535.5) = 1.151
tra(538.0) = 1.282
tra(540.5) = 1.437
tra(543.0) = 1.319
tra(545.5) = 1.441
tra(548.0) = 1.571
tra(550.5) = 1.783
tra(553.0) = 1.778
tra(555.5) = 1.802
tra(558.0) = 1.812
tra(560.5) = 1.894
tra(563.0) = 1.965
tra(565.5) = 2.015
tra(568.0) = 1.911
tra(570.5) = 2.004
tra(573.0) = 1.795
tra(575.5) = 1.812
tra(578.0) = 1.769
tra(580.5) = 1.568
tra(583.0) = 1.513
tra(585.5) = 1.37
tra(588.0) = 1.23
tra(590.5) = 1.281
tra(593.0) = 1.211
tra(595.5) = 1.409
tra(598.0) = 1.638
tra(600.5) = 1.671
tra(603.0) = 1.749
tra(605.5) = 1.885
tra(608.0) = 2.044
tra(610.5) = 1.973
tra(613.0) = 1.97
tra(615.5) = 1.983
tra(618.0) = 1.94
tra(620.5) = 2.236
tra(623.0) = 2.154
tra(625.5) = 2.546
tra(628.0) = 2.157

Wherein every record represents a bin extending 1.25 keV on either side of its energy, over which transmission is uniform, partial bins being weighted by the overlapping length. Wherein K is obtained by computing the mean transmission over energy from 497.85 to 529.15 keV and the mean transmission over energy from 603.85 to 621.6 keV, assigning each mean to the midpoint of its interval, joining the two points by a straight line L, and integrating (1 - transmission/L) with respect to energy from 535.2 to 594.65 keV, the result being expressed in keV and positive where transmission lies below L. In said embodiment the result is 9.2 keV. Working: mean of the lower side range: 1.83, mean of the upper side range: 2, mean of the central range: 1.62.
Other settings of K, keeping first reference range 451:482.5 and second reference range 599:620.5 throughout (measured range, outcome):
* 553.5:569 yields 1.86 keV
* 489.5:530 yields 8.21 keV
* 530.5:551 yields 8.01 keV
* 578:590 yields 3.50 keV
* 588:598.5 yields 3.41 keV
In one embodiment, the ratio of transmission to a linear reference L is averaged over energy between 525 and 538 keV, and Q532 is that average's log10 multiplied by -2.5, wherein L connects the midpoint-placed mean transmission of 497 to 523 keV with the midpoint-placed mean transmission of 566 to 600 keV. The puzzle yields 0.47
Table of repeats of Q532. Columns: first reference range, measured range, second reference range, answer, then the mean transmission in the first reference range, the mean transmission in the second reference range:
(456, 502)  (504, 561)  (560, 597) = 0.27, 2.49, 1.64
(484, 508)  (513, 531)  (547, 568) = 0.42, 2.37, 1.84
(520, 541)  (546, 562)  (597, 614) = -0.21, 1.27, 1.85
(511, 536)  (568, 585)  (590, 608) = -0.13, 1.44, 1.59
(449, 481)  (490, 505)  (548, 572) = 0.01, 2.63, 1.87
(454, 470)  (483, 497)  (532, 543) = -0.14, 2.67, 1.27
